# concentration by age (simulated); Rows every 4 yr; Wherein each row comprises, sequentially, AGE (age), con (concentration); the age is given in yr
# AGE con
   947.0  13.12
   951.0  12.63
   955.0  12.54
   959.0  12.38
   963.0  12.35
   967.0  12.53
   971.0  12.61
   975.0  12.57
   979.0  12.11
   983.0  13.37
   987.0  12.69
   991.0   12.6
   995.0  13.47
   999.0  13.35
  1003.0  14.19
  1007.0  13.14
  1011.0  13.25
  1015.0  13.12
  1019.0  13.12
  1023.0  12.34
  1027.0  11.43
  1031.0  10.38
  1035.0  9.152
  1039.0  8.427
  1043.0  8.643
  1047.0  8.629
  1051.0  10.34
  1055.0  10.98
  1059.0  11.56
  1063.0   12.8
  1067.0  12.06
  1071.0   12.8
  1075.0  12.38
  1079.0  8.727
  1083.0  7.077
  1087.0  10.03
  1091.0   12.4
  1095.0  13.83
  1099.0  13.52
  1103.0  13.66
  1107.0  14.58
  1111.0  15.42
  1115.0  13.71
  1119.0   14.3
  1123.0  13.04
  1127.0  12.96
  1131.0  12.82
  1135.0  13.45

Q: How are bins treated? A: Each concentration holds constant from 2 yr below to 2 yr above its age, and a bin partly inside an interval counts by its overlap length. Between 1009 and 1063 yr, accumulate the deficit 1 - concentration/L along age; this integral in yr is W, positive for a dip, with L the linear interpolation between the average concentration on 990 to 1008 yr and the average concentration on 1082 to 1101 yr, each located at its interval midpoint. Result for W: 7.4 yr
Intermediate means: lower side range 13.4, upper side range 11.6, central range 10.9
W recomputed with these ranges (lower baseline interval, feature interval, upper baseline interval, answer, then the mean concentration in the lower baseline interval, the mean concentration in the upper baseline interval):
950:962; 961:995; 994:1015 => 0.7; 12.5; 13.4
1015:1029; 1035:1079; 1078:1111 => 5.5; 12.4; 12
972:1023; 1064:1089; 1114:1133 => 5.0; 13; 13.3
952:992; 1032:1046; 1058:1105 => 3.7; 12.6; 11.7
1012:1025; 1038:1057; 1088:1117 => 5.4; 12.9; 13.7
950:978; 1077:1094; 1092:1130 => 4.7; 12.5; 13.8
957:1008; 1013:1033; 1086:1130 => 1.5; 12.9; 13.5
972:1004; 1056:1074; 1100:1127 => 1.8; 13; 14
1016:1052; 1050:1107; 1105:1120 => 4.4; 10.4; 14.5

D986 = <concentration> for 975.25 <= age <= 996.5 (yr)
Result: 12.8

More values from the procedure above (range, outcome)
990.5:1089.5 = 11.3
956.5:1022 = 12.9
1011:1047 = 10.8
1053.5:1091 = 11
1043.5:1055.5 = 9.69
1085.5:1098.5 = 12.3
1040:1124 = 11.9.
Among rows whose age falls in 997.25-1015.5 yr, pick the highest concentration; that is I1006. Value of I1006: 14.19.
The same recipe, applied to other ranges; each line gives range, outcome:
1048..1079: 12.8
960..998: 13.47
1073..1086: 12.38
